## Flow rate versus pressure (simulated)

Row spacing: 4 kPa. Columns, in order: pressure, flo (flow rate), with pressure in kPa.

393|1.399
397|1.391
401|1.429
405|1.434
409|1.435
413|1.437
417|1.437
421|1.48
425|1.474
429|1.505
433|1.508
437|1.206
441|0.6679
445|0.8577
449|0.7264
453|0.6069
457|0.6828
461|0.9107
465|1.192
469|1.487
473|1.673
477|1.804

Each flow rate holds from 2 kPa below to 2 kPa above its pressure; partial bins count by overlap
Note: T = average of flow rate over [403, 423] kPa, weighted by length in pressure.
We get 1.44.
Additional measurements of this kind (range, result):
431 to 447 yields 1.06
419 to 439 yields 1.43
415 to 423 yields 1.46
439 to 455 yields 0.715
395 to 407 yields 1.42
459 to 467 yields 1.05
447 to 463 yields 0.732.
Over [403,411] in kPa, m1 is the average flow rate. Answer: 1.43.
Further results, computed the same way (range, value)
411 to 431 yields 1.47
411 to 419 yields 1.44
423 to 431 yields 1.49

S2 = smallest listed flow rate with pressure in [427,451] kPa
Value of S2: 0.6679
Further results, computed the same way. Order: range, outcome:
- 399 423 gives 1.429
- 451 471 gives 0.6069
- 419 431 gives 1.474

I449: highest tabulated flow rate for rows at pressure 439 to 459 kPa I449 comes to 0.8577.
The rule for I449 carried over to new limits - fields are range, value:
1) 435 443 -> 1.206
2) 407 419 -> 1.437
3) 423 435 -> 1.508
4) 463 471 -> 1.487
